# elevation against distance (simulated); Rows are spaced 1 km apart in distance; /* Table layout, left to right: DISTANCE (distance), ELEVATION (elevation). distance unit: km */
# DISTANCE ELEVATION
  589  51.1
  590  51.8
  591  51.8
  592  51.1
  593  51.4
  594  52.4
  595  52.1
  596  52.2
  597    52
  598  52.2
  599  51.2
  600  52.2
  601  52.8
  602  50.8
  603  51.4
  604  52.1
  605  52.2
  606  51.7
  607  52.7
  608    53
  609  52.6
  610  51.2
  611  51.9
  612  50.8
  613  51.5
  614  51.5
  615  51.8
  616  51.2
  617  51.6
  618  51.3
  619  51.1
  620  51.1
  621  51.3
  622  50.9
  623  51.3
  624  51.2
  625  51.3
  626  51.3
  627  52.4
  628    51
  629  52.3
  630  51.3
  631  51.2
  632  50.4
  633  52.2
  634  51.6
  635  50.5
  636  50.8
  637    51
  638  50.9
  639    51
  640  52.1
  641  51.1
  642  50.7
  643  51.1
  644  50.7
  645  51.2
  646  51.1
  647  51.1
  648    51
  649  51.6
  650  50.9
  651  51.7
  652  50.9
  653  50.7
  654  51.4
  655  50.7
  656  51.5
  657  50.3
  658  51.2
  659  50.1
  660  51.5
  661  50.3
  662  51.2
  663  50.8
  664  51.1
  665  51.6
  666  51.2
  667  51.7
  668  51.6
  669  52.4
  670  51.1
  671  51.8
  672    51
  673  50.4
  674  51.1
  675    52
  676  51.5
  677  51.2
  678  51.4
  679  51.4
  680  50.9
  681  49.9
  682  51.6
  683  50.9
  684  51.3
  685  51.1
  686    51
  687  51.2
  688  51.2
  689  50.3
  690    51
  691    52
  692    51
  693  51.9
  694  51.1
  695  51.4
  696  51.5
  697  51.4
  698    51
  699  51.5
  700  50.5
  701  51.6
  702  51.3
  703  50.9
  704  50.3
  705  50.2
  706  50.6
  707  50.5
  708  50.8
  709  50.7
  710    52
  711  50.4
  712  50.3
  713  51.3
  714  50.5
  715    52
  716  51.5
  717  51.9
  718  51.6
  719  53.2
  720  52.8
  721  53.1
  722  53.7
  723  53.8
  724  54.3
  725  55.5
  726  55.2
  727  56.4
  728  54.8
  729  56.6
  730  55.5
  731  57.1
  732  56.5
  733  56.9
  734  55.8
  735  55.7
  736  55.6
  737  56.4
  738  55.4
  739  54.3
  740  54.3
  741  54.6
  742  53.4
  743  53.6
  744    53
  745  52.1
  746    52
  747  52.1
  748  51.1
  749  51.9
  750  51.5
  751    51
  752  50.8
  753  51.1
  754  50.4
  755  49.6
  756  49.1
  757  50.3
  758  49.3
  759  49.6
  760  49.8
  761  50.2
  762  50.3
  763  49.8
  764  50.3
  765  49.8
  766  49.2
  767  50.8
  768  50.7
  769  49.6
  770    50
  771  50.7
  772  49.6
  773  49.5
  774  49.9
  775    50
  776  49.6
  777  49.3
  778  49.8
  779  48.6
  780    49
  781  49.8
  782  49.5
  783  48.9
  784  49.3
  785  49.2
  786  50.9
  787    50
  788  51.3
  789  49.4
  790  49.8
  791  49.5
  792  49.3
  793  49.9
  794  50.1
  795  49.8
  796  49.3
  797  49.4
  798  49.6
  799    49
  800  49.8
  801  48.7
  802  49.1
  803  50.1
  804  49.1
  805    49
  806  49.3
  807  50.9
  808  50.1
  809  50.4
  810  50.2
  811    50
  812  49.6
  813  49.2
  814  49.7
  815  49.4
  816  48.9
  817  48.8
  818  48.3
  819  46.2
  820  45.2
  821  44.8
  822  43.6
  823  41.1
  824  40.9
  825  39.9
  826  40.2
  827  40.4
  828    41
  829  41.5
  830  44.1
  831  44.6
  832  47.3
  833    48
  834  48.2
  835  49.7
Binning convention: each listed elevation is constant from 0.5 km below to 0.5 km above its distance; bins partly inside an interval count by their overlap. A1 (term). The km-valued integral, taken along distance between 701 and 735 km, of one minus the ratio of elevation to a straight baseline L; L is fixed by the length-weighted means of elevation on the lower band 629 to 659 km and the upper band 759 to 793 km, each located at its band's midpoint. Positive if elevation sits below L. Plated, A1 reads -1.8 km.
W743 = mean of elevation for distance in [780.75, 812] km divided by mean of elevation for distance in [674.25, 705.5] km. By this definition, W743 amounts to 0.97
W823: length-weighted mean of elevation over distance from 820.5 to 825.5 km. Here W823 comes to 42.1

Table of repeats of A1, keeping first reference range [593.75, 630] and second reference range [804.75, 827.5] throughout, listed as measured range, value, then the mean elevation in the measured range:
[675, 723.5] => -1.72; 51.3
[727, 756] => -3.03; 53.6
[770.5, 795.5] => -1.13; 49.7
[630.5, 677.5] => -0.44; 51.2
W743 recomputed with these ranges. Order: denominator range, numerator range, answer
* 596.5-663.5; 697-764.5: 1.02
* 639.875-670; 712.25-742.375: 1.06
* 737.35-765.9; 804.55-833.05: 0.90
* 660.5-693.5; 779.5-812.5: 0.97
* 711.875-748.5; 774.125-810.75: 0.92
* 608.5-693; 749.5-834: 0.95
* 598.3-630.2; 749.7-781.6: 0.97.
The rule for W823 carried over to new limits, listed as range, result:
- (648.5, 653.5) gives 51.2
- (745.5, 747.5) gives 52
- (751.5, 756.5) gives 50.2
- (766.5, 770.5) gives 50.3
